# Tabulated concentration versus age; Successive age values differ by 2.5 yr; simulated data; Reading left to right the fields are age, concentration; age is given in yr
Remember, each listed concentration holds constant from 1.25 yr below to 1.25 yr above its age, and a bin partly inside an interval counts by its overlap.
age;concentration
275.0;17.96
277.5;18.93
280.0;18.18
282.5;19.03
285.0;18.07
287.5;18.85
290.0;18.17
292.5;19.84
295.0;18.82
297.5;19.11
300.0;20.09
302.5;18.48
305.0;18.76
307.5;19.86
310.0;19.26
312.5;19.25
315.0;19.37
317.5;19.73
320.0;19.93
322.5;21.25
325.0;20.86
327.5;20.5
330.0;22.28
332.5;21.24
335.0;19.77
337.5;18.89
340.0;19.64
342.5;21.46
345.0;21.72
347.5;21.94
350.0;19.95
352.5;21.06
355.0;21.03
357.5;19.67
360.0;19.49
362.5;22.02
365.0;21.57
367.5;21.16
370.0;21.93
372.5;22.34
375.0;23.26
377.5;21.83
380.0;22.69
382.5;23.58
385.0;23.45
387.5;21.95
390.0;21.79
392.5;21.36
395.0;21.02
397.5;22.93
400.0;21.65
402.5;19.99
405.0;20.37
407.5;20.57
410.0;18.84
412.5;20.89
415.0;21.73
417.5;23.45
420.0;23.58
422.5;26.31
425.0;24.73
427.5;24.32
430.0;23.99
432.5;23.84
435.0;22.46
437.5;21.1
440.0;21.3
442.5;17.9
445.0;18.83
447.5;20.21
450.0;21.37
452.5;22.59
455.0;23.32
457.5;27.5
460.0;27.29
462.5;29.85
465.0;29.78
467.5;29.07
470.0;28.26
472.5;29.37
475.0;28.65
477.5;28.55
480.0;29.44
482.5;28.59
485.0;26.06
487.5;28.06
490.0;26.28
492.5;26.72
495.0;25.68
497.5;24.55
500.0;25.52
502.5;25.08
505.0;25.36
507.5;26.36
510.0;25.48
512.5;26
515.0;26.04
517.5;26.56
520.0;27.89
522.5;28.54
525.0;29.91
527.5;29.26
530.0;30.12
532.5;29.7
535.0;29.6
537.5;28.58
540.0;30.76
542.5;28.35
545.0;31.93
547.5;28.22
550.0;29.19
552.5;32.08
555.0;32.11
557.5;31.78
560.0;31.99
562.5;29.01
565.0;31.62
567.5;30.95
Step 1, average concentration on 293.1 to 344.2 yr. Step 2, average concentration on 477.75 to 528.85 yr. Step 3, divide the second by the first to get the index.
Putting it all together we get 1.35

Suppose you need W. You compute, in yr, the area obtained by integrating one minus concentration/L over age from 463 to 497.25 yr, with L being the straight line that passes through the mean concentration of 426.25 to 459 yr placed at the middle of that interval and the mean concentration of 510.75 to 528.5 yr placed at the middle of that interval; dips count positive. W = -4.3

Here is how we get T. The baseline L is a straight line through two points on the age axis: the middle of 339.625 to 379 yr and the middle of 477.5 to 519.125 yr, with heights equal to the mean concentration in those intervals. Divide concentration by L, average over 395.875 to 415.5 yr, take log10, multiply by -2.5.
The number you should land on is 0.11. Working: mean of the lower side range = 21.3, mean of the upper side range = 26.4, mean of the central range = 20.8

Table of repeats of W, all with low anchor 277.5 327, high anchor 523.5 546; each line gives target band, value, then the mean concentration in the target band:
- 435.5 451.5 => 3.4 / 20.3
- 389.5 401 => 0.9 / 21.7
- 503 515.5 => 1.2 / 25.8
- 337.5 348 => 0.1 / 20.9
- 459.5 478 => -1.5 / 28.9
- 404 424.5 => 1.9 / 22.1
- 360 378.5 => 0.4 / 21.8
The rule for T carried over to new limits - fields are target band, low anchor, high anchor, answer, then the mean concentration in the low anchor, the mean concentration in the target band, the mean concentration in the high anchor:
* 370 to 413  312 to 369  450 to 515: 0.054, 20.6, 21.7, 26.8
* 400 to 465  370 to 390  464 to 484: 0.150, 22.6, 22.8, 28.9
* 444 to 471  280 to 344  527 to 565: 0.041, 19.7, 25.3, 30.2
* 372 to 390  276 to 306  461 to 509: 0.007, 18.9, 22.7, 27.4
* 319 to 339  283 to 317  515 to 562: -0.012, 19.1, 20.6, 29.7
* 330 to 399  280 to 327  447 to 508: 0.023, 19.4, 21.5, 26.6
